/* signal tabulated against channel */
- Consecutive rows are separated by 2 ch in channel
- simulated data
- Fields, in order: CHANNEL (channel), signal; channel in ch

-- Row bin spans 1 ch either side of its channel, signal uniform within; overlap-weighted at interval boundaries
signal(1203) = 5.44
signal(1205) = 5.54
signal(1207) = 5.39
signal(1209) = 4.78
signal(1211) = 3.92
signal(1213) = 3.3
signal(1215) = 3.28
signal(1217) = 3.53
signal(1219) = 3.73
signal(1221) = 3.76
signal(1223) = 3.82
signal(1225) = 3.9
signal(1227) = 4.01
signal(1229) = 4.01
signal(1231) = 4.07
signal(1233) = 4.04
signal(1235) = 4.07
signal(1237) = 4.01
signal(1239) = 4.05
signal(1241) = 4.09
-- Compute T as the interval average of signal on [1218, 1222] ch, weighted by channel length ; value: 3.75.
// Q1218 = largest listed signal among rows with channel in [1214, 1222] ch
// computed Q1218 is 3.76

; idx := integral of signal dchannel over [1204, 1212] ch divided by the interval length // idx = 4.91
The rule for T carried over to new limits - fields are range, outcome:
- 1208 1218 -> 3.76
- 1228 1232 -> 4.04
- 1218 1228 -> 3.84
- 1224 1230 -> 3.97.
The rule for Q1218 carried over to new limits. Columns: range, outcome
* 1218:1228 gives 4.01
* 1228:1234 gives 4.07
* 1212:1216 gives 3.3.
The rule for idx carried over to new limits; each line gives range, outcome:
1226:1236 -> 4.04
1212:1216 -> 3.29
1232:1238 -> 4.04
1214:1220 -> 3.51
